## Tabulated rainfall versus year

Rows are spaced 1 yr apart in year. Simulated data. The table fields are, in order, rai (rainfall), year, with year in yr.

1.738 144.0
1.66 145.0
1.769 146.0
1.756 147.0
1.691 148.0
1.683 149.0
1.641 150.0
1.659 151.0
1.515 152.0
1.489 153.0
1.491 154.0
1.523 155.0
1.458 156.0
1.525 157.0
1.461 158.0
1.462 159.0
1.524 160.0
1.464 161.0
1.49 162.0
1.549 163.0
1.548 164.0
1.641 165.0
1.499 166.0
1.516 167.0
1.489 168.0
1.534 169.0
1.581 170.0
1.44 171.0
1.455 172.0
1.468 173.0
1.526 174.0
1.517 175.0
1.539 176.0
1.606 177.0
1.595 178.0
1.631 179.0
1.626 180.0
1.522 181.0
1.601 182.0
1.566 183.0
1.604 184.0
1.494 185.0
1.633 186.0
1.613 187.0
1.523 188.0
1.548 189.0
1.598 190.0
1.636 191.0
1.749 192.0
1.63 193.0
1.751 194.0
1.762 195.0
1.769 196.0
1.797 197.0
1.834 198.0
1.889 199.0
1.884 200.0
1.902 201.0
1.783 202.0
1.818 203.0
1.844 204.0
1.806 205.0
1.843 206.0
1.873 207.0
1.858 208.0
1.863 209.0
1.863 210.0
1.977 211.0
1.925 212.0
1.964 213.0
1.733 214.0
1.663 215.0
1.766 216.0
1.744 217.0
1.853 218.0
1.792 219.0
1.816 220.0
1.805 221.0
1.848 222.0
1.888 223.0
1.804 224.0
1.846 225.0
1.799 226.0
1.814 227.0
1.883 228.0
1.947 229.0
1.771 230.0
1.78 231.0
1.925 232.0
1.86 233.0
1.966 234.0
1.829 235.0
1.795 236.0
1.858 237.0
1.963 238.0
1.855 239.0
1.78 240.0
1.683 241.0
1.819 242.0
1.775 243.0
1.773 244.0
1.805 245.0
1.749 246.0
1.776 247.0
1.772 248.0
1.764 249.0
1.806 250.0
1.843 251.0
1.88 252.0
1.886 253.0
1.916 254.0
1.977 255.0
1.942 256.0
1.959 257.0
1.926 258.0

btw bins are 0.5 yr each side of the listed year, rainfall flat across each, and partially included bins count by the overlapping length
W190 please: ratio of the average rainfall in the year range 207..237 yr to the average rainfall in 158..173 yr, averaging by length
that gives 1.2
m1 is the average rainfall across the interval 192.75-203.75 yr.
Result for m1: 1.81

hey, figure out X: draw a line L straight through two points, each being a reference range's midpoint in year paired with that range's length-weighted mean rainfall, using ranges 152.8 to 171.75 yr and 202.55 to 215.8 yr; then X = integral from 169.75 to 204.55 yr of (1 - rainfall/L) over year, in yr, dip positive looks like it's 0.8 yr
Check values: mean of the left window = 1.51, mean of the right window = 1.85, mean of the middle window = 1.65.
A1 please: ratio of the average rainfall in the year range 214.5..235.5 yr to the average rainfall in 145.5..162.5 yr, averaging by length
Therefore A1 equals 1.2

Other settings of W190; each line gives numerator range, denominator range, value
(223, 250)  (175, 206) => 1.08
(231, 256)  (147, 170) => 1.19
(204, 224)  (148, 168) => 1.19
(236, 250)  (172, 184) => 1.15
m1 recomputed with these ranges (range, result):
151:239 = 1.7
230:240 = 1.86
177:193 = 1.6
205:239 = 1.85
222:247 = 1.83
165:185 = 1.54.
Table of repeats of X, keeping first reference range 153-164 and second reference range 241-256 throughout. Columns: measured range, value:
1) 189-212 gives -2.13 yr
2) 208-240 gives -2.03 yr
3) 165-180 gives 0.12 yr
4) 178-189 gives 0.05 yr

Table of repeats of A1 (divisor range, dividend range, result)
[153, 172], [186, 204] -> 1.15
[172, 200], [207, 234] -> 1.13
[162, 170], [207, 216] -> 1.20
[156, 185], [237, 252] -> 1.18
